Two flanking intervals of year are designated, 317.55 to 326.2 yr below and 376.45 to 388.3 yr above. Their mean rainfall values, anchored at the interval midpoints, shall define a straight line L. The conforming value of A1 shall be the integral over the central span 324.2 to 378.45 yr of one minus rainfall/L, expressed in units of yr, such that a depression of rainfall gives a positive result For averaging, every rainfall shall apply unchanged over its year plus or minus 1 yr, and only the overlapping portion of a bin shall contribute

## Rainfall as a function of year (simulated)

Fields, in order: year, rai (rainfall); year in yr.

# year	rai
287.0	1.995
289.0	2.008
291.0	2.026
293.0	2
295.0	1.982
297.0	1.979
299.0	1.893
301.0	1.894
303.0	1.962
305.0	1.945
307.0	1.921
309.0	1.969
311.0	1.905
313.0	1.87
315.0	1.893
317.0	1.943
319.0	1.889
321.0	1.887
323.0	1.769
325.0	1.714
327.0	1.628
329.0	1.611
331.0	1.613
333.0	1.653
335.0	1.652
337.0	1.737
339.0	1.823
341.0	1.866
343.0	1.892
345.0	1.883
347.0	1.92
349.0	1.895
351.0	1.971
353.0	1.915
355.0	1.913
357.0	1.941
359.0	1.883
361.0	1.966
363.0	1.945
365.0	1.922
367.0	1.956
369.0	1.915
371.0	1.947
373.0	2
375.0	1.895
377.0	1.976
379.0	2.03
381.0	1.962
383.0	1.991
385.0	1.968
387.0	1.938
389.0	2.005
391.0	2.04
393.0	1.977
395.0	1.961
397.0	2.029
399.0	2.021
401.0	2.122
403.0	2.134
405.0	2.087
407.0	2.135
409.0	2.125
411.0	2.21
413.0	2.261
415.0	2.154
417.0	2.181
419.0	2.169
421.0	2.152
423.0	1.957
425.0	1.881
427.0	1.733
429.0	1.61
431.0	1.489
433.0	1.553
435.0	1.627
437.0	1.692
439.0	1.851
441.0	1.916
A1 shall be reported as 1.2 yr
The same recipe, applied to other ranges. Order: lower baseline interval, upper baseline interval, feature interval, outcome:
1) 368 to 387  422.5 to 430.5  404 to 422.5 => -3.4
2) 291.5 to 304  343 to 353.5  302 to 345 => 2.6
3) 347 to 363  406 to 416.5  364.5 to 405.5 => 1.3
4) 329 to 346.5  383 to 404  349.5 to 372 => -0.8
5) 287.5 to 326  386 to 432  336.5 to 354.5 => 0.7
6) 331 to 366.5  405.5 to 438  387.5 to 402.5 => -0.9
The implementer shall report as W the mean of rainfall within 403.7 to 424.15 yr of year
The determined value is 2.14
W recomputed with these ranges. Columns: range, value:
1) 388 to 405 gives 2.04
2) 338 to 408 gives 1.97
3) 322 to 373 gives 1.84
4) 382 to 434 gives 2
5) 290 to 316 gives 1.94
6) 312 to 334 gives 1.77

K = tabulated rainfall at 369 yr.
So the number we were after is 1.915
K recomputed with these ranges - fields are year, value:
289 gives 2.008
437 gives 1.692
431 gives 1.489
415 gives 2.154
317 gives 1.943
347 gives 1.92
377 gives 1.976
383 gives 1.991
